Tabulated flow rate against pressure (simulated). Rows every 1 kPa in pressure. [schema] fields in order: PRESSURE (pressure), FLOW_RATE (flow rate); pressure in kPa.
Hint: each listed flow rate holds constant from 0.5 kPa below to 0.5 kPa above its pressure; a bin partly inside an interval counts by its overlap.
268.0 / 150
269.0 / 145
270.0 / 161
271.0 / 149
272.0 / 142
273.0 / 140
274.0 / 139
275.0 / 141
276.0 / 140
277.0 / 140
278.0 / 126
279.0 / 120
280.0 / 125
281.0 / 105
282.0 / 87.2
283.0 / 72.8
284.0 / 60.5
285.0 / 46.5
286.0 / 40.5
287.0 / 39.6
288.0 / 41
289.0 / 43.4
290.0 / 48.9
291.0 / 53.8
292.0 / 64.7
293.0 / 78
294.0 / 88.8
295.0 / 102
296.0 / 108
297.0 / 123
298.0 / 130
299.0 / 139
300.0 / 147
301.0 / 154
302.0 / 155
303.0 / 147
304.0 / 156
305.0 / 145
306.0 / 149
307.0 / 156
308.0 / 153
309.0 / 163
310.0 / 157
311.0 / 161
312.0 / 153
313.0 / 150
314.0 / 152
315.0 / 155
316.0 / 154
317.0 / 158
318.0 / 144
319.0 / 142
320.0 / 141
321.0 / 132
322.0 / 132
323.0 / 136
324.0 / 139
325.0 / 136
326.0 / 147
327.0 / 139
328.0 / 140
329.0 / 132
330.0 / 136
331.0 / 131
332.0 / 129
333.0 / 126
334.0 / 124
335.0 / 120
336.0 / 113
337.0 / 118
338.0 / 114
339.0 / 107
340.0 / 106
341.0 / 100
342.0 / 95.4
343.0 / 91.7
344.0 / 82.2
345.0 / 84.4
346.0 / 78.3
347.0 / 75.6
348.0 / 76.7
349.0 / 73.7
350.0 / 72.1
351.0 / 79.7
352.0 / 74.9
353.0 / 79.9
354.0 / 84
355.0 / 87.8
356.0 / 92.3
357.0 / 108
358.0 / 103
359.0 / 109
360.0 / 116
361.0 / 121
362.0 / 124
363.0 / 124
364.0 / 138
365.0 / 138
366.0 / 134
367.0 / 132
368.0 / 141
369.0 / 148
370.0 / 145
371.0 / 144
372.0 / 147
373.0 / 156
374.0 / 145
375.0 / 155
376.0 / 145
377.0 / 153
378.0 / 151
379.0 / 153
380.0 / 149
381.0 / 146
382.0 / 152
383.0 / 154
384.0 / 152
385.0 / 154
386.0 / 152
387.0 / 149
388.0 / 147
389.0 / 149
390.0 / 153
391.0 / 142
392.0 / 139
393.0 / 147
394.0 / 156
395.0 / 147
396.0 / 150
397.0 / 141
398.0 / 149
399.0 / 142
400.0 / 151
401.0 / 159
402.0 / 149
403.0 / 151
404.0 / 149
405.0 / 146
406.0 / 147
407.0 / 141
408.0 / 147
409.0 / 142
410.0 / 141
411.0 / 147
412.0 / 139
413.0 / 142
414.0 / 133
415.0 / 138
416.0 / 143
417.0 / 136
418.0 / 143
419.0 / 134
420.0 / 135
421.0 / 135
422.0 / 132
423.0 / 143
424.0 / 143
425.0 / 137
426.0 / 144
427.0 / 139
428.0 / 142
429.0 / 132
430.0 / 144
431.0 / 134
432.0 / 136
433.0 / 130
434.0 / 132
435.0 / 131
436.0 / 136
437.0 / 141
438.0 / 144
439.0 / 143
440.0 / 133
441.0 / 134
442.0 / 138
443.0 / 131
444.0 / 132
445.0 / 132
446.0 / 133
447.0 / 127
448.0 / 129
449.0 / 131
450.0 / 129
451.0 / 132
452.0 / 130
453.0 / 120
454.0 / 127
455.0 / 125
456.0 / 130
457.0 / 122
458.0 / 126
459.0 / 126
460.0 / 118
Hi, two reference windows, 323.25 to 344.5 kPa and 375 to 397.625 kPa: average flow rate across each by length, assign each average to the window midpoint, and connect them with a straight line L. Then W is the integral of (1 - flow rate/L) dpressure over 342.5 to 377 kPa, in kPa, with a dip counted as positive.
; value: 5.9 kPa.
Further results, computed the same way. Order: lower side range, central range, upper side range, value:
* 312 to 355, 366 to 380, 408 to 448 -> -2.41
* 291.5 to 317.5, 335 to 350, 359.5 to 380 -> 4.89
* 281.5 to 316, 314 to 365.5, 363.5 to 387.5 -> 5.83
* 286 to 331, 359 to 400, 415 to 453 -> -3.85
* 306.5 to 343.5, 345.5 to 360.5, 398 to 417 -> 5.51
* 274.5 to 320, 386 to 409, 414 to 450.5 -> -2.86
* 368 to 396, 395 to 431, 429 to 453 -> -0.35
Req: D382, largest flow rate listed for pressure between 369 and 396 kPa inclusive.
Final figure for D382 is 156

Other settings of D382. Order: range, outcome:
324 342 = 147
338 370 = 148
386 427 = 159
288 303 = 155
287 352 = 163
